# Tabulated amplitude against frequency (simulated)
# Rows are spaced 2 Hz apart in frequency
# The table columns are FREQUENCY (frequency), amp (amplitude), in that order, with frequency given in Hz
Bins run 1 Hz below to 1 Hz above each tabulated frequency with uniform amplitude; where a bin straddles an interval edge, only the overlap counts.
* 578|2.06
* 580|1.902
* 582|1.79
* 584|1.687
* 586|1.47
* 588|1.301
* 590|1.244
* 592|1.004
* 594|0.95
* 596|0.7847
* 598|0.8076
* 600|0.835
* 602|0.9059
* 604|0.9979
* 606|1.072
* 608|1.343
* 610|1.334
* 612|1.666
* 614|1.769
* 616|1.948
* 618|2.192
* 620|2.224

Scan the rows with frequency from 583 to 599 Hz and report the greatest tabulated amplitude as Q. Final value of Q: 1.687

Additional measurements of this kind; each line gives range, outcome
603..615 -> 1.769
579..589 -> 1.902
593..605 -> 0.9979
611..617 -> 1.948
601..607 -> 1.072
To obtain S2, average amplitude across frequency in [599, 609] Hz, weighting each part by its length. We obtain 1.03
